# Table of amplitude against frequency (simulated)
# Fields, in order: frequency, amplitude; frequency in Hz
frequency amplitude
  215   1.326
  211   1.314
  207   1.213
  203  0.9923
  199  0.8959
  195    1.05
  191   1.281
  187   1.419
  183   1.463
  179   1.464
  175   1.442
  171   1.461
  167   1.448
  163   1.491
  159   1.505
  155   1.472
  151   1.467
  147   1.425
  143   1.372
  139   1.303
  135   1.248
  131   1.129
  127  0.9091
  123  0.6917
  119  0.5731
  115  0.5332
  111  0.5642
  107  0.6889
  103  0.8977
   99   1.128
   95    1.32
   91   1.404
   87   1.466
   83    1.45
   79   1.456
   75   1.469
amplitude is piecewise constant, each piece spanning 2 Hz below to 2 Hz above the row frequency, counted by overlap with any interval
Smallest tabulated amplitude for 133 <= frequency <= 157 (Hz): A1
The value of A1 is 1.248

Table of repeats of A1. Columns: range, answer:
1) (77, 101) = 1.128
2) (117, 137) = 0.5731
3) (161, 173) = 1.448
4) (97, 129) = 0.5332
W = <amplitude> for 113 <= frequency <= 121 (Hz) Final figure 0.553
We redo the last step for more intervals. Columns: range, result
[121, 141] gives 1.06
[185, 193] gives 1.35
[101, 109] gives 0.793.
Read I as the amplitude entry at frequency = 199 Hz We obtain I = 0.8959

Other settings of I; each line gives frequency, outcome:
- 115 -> 0.5332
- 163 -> 1.491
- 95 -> 1.32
